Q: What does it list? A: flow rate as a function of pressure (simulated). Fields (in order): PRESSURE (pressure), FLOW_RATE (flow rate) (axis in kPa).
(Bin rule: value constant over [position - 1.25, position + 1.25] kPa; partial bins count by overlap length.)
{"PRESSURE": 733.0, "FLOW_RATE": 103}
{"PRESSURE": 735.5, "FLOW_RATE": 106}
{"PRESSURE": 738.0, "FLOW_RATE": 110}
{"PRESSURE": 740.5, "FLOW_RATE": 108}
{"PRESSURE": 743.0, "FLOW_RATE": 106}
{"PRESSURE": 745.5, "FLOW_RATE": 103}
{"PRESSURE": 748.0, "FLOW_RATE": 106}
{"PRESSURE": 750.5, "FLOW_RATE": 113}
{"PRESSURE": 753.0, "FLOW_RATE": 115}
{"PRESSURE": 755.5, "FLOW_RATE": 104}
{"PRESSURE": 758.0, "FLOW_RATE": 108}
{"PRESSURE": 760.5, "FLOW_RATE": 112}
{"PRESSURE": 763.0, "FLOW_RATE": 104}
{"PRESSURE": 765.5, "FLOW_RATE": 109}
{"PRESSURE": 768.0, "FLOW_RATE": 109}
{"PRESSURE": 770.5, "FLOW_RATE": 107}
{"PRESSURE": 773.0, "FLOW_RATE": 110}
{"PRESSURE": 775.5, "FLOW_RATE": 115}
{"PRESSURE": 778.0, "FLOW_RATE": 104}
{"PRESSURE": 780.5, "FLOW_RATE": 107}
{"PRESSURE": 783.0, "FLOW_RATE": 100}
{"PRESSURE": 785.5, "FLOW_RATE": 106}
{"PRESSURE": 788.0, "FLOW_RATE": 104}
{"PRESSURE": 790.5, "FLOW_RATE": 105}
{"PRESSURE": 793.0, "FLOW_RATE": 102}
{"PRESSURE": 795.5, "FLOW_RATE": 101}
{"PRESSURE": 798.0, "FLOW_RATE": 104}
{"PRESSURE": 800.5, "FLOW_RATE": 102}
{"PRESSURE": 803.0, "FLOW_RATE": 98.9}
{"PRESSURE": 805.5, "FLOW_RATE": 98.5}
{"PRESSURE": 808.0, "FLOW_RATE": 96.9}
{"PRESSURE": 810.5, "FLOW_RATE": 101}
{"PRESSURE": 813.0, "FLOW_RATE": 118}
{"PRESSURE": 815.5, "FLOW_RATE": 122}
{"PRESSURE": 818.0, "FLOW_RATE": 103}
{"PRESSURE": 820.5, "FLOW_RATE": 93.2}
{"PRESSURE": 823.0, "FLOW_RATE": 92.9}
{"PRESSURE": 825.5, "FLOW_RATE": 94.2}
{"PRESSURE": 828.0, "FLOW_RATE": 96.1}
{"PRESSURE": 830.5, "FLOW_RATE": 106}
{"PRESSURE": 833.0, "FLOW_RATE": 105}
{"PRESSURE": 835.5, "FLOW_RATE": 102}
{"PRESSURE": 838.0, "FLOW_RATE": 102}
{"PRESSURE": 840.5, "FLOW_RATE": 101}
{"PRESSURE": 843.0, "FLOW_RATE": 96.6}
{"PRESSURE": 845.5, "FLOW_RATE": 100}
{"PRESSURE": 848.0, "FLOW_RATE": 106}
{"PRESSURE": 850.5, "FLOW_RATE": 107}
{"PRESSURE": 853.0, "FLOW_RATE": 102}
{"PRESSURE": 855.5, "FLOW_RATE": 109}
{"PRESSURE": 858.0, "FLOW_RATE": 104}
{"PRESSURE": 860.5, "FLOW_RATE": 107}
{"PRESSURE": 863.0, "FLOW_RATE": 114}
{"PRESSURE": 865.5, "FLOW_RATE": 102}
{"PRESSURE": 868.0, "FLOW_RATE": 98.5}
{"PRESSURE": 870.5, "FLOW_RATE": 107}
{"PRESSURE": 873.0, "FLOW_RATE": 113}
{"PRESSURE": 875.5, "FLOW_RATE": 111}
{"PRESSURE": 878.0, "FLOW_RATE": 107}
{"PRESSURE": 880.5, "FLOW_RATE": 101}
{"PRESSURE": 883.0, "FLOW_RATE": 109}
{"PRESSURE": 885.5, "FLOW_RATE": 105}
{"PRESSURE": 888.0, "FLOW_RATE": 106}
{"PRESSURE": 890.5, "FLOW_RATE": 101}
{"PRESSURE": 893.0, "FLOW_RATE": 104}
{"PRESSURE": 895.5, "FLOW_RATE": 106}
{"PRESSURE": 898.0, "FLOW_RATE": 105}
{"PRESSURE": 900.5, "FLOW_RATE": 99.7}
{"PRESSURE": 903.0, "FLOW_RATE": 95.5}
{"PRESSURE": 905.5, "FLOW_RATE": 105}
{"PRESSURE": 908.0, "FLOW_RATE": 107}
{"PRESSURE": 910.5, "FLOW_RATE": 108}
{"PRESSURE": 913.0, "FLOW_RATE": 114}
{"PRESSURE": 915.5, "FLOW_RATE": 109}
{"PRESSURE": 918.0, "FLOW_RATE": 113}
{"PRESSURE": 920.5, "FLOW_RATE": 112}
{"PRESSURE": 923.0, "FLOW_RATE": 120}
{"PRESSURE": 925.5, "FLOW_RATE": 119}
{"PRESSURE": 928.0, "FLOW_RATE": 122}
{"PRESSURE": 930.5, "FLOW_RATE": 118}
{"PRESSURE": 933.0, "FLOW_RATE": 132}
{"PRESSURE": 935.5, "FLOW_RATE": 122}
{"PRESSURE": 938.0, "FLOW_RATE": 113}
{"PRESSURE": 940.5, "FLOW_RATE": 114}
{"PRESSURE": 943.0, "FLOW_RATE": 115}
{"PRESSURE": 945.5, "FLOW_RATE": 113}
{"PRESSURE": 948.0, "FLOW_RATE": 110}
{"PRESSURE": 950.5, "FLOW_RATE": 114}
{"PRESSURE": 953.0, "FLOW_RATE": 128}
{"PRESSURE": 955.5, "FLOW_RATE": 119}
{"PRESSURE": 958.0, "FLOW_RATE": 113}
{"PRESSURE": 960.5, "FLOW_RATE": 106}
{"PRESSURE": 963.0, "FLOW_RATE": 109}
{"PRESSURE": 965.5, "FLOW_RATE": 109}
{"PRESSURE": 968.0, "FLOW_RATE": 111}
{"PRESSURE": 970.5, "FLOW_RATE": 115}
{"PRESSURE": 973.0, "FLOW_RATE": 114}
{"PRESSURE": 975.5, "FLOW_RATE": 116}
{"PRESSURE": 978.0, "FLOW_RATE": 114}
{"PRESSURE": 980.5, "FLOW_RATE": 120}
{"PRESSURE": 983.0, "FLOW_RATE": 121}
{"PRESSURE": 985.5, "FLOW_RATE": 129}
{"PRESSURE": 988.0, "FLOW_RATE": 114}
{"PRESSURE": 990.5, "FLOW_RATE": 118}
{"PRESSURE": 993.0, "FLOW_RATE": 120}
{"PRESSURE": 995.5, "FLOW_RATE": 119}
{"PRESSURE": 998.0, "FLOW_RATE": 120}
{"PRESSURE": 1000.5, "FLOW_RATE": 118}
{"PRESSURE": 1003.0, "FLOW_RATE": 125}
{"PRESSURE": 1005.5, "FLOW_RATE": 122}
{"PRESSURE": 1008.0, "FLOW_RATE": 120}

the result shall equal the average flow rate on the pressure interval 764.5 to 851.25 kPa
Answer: 104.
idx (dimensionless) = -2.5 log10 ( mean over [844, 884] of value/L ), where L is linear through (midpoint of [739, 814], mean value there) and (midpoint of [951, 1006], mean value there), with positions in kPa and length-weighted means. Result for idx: 0.048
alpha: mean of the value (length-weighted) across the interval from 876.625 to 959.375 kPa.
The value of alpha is 111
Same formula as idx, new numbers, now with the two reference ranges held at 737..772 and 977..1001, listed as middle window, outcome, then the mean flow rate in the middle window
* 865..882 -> 0.079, 106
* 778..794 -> 0.057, 104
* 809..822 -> 0.041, 107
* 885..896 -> 0.103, 104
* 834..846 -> 0.121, 100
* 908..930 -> 0.016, 114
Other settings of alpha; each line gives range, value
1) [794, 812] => 101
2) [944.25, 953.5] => 115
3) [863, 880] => 107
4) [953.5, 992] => 115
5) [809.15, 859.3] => 103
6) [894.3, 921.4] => 107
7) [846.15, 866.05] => 106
